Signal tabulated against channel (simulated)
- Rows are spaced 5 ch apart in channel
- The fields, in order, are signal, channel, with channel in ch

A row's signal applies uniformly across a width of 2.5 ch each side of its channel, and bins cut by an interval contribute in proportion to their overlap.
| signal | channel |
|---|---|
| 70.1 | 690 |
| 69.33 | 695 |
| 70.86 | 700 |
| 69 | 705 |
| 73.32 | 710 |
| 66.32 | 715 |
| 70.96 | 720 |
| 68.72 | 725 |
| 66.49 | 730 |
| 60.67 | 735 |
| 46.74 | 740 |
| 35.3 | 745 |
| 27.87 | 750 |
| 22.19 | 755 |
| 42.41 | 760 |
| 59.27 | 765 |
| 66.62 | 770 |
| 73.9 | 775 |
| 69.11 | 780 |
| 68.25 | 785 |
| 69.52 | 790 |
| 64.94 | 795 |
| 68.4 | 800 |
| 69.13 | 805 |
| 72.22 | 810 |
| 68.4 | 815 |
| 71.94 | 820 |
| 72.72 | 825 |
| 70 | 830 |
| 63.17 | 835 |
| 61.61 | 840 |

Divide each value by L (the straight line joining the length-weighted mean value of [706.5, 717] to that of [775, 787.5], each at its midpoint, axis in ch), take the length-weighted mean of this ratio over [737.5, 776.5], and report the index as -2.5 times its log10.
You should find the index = 0.450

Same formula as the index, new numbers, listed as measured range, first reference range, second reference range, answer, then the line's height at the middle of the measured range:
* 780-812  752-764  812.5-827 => -0.206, 57.3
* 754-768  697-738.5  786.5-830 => 0.478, 68.7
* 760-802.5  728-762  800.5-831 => -0.162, 57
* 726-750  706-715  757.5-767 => 0.191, 59.9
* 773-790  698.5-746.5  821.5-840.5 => -0.072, 65.7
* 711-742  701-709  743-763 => -0.203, 53.3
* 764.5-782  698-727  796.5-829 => 0.032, 70.1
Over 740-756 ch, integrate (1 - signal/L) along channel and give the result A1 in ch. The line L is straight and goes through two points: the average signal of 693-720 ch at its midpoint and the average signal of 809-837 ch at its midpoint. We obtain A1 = 8.7 ch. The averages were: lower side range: 69.9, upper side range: 69.7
